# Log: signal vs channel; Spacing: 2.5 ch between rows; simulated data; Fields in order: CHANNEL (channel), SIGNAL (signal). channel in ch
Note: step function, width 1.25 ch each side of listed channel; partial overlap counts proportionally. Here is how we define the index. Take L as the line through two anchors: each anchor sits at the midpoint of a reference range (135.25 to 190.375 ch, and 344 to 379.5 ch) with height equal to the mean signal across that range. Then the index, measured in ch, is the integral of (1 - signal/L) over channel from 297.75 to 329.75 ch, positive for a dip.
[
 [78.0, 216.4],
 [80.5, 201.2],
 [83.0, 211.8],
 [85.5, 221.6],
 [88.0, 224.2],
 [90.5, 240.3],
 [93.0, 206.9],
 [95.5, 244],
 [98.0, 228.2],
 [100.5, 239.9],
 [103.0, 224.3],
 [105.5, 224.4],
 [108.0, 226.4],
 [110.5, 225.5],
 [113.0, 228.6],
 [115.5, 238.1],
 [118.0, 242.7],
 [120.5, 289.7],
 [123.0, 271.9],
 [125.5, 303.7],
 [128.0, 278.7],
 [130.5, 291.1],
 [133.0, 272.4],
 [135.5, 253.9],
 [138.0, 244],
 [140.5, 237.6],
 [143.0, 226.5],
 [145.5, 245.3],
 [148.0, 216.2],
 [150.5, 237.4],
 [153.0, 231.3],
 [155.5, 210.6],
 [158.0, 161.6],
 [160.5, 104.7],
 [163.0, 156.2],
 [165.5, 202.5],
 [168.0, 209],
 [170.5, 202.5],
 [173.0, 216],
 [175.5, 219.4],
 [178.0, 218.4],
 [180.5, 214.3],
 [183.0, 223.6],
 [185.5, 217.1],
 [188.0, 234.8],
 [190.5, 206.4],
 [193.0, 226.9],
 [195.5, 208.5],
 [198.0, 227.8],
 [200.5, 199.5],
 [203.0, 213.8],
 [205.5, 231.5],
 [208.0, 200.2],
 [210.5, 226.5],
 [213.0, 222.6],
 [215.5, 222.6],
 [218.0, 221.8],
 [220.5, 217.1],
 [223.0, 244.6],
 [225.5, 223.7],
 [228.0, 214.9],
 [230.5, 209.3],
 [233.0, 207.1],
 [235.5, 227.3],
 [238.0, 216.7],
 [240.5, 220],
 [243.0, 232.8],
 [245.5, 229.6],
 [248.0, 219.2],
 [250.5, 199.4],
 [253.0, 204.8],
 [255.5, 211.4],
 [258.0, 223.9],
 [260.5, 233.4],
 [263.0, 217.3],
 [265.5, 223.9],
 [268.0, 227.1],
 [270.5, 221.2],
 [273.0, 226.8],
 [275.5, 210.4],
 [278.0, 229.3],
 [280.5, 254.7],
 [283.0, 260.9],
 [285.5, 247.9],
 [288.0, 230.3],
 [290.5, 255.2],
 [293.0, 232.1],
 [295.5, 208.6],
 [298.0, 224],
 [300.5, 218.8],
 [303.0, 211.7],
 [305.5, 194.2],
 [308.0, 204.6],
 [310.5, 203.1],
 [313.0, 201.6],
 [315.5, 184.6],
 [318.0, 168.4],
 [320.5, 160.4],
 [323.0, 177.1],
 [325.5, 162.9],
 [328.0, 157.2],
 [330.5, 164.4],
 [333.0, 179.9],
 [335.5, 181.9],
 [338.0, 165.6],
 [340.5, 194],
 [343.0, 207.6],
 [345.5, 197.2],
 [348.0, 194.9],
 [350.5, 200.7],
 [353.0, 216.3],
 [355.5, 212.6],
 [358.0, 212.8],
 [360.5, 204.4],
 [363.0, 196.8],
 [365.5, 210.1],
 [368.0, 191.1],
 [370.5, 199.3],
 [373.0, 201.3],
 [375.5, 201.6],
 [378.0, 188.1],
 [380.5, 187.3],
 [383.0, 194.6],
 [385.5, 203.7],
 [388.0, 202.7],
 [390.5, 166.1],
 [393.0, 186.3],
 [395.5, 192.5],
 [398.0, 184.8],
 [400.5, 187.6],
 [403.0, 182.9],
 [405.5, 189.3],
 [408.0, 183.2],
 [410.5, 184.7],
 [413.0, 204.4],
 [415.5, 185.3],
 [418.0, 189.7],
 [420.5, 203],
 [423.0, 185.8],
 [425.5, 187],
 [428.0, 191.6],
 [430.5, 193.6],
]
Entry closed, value 2.5 ch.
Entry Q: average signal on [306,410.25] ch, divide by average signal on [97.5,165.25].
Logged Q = 0.8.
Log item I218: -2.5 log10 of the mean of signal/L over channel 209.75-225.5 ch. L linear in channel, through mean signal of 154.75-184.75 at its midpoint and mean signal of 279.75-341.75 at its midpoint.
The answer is -0.15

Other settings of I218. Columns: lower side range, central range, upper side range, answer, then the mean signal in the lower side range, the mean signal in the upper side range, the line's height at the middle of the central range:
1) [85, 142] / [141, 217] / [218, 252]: 0.10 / 246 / 220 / 232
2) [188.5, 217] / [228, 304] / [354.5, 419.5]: -0.08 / 217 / 194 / 209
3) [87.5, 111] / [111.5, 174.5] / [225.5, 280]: -0.02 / 229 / 220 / 226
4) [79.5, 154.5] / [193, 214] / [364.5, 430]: 0.04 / 241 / 192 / 226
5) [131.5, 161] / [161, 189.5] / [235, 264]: 0.08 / 224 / 219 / 222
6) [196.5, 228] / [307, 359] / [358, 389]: 0.09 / 221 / 199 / 204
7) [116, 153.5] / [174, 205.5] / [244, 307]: 0.12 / 256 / 225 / 244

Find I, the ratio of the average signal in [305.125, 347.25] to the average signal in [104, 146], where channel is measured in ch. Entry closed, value 0.72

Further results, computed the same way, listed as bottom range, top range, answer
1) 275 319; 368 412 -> 0.87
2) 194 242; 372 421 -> 0.87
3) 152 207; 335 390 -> 0.96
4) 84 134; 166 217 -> 0.88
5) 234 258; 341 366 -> 0.94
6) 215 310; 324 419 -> 0.86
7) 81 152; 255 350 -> 0.85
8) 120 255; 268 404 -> 0.90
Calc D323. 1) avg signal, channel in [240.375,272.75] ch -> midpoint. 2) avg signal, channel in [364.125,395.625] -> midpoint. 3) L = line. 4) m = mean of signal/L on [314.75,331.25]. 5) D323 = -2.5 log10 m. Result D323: 0.23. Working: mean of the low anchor 221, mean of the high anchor 194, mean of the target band 167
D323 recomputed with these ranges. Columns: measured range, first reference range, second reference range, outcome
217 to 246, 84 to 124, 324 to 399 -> -0.04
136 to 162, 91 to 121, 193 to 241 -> 0.08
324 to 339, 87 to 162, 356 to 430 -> 0.20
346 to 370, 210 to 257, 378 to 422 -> -0.04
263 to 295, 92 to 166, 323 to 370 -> -0.15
